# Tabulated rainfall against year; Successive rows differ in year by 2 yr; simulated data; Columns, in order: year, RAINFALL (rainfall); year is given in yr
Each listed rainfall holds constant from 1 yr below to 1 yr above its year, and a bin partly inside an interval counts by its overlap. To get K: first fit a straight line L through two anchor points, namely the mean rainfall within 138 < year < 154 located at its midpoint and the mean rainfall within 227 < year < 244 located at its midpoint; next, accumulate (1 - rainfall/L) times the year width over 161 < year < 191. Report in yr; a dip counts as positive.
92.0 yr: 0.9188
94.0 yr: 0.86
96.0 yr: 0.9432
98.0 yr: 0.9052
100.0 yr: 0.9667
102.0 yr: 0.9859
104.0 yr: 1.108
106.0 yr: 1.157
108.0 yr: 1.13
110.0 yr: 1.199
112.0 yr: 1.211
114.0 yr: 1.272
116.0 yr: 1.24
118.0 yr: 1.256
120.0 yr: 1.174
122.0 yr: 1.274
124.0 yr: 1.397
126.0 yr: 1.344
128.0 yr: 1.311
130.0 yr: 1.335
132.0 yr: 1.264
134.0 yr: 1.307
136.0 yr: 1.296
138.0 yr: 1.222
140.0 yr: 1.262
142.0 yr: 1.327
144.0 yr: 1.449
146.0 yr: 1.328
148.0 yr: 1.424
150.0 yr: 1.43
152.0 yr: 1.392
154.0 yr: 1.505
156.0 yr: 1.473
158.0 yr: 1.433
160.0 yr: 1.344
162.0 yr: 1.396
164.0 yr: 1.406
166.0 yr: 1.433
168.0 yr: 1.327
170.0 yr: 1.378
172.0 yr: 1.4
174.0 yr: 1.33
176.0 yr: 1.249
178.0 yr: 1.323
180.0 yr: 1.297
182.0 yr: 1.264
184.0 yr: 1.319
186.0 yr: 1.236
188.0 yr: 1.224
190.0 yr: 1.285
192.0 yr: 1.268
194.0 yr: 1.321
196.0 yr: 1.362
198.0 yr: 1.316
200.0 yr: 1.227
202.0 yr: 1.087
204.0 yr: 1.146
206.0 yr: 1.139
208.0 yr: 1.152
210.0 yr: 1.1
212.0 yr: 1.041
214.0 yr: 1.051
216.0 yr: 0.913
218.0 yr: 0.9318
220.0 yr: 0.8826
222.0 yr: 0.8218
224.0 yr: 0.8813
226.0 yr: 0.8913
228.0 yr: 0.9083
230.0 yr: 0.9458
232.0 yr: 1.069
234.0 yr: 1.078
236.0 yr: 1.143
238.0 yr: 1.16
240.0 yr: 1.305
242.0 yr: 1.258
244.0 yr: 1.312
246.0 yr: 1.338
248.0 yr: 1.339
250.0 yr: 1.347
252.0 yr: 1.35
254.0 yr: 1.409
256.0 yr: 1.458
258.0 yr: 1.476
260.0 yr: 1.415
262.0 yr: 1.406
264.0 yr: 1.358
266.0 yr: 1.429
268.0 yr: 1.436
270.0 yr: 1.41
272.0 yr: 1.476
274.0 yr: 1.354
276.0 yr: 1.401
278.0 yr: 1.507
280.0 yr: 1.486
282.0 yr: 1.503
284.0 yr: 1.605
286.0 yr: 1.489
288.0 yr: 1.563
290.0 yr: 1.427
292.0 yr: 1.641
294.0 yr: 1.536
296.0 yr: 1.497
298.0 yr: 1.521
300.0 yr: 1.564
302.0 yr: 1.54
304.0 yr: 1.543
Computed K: -0.8 yr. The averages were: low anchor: 1.37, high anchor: 1.12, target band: 1.32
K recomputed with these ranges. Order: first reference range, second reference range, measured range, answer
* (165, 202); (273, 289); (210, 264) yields 9.48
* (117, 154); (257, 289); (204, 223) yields 5.28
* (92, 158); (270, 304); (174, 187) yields 0.45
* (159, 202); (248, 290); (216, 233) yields 5.69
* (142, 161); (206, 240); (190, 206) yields -1.24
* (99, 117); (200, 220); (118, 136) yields -2.75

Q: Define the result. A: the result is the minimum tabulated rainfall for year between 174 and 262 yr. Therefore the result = 0.8218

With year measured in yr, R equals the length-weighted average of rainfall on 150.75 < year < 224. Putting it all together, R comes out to 1.24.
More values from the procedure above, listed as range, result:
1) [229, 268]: 1.3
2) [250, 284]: 1.43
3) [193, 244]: 1.09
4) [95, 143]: 1.2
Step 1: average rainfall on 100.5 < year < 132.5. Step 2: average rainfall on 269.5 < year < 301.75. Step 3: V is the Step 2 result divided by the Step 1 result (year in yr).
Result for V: 1.23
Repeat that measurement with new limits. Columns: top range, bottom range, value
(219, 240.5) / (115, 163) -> 0.75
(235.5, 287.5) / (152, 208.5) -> 1.06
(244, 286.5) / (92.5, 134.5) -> 1.22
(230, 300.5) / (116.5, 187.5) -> 1.04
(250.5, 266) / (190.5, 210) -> 1.16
